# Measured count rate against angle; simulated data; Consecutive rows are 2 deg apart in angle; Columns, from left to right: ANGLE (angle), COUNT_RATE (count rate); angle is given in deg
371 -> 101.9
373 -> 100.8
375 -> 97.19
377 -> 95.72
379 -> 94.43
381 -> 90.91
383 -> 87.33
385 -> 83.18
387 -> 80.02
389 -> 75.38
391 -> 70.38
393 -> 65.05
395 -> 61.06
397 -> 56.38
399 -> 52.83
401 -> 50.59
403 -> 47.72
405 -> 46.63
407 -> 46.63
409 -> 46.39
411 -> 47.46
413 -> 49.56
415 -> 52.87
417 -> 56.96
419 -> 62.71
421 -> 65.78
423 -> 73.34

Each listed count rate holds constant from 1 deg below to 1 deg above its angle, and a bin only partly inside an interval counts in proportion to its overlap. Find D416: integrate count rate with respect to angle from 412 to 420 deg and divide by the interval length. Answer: 55.5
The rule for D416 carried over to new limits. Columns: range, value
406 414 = 47.5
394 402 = 55.2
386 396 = 70.4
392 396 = 63.1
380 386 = 87.1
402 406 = 47.2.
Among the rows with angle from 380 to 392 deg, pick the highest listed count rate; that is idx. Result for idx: 90.91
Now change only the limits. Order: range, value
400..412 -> 50.59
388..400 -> 75.38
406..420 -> 62.71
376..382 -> 95.72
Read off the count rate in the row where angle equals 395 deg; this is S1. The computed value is 61.06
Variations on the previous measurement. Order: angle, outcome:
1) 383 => 87.33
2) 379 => 94.43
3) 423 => 73.34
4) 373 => 100.8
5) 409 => 46.39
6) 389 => 75.38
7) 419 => 62.71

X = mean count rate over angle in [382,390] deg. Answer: 81.5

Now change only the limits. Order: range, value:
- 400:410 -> 47.6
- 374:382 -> 94.6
